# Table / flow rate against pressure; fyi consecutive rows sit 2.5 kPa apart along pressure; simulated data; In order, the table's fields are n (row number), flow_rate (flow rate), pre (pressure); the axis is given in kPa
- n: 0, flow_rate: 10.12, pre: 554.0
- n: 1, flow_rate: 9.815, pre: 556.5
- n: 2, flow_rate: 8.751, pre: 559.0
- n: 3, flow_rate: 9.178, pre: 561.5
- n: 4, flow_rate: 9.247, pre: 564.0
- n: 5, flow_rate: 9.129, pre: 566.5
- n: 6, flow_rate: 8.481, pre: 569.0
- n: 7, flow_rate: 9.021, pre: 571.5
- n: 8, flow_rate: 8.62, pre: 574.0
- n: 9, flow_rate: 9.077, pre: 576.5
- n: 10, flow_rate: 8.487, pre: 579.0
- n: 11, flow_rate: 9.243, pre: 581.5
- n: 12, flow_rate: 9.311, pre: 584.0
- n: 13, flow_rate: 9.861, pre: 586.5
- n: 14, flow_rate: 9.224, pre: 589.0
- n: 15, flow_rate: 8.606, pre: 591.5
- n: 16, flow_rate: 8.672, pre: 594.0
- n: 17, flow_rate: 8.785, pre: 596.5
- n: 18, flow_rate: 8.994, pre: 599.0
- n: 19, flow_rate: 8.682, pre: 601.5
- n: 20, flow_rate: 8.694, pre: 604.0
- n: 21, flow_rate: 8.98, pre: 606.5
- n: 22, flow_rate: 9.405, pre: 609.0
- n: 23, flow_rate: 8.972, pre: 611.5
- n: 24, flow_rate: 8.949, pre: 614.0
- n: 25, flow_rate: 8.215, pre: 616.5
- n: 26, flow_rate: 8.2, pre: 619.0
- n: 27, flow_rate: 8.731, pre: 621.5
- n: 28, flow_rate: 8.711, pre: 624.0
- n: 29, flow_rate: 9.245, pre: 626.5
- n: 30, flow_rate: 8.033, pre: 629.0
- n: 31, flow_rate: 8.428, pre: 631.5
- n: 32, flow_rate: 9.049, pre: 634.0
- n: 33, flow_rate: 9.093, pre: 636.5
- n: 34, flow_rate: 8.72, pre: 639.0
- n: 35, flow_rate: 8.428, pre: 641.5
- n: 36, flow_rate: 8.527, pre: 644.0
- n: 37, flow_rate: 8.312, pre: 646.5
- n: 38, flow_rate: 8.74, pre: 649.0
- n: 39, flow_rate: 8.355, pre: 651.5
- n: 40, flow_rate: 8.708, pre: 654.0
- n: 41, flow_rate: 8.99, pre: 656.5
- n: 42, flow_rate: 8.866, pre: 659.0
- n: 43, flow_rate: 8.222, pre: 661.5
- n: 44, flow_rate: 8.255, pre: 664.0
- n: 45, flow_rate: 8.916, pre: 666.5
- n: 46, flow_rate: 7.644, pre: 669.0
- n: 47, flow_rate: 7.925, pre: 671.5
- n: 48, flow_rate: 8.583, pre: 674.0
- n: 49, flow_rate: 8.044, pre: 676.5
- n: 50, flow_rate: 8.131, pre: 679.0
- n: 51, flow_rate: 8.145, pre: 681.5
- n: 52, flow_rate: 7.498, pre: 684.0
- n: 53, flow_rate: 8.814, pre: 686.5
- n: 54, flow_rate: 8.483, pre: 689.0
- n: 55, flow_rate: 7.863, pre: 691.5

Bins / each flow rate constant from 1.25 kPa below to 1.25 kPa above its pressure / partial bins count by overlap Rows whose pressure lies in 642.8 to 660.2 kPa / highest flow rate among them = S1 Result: 8.99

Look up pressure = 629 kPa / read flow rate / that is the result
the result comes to 8.033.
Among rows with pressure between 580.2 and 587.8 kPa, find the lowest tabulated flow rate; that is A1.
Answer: 9.243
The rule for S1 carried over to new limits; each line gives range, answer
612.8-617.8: 8.949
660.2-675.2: 8.916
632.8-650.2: 9.093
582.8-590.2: 9.861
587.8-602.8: 9.224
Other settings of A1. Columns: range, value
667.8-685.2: 7.498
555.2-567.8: 8.751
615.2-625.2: 8.2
